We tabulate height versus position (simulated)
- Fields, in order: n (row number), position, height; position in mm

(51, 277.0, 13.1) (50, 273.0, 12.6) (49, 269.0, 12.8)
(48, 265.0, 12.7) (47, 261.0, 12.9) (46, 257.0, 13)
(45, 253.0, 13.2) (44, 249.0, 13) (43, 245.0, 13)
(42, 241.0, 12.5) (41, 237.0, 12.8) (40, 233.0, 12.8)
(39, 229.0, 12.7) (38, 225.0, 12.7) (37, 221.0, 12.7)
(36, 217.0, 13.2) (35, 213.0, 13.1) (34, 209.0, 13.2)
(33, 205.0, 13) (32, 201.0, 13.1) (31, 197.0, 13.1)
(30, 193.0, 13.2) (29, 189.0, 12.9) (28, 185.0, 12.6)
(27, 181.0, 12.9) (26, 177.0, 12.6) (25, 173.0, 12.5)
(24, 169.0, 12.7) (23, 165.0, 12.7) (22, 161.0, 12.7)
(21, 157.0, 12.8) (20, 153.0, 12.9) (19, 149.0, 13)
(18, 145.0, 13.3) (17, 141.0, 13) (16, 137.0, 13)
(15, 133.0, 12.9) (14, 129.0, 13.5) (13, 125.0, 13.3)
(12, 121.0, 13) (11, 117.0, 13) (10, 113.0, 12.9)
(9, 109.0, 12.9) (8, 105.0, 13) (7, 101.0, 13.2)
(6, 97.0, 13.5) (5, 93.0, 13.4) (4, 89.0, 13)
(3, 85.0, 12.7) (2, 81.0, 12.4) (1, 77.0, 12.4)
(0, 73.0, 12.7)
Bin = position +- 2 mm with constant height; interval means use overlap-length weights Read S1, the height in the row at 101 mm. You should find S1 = 13.2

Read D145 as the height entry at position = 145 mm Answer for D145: 13.3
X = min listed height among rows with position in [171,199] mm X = 12.5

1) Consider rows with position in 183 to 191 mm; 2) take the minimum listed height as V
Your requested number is 12.6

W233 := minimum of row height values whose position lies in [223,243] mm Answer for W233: 12.5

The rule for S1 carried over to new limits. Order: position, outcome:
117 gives 13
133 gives 12.9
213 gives 13.1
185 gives 12.6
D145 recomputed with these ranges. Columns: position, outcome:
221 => 12.7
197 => 13.1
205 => 13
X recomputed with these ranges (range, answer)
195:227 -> 12.7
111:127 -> 12.9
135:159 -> 12.8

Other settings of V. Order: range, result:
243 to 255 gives 13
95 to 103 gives 13.2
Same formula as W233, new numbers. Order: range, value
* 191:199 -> 13.1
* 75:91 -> 12.4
